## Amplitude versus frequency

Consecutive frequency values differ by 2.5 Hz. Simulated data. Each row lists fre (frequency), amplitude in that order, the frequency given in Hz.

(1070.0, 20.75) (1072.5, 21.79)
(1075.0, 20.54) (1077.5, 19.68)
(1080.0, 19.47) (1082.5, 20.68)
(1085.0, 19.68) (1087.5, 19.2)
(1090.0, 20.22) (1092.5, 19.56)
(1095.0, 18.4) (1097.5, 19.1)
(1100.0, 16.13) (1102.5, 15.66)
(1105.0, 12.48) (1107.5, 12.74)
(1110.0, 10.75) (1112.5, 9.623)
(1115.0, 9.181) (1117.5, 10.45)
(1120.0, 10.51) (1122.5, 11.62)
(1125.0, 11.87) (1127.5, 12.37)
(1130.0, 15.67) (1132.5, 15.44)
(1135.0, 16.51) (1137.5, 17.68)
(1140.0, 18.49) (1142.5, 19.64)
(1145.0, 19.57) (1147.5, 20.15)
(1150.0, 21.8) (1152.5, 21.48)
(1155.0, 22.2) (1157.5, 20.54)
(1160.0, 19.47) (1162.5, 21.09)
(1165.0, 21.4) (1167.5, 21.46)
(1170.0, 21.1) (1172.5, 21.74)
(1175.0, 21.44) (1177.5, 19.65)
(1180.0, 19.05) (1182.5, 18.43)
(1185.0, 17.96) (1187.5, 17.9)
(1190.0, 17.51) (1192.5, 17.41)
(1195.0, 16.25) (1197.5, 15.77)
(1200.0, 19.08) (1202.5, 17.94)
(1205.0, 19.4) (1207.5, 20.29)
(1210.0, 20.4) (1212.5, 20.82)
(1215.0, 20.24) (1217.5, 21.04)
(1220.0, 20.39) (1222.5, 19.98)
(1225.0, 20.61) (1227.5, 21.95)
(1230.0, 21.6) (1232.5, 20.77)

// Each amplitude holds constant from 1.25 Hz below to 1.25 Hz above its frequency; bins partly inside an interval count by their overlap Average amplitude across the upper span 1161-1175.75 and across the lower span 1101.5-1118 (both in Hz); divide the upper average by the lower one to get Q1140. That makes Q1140 1.8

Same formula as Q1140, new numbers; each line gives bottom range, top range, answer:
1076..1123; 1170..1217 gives 1.22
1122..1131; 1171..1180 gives 1.60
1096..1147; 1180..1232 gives 1.34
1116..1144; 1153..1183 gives 1.42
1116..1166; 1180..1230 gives 1.11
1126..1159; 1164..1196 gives 1.04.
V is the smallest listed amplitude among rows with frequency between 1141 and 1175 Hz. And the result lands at 19.47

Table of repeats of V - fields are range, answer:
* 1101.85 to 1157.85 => 9.181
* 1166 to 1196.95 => 16.25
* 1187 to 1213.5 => 15.77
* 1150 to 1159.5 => 20.54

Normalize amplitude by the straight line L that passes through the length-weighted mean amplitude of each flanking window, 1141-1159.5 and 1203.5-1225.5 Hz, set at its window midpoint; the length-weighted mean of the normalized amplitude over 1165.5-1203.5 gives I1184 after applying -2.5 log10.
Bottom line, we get 0.09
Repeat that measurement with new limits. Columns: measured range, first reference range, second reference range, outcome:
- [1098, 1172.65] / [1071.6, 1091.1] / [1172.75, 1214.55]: 0.17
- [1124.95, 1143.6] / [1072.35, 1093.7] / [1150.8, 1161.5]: 0.27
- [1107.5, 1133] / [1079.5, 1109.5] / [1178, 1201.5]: 0.45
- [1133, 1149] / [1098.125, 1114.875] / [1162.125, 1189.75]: -0.13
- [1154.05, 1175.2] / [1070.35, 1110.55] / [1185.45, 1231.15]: -0.12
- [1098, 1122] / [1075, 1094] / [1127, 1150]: 0.48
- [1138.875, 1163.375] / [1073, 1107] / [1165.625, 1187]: -0.05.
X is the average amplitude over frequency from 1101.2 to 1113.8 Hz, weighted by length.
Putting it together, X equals 12.3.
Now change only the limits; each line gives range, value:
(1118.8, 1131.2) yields 12.4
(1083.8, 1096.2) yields 19.4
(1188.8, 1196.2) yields 17.1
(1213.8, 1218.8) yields 20.6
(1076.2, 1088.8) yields 19.7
